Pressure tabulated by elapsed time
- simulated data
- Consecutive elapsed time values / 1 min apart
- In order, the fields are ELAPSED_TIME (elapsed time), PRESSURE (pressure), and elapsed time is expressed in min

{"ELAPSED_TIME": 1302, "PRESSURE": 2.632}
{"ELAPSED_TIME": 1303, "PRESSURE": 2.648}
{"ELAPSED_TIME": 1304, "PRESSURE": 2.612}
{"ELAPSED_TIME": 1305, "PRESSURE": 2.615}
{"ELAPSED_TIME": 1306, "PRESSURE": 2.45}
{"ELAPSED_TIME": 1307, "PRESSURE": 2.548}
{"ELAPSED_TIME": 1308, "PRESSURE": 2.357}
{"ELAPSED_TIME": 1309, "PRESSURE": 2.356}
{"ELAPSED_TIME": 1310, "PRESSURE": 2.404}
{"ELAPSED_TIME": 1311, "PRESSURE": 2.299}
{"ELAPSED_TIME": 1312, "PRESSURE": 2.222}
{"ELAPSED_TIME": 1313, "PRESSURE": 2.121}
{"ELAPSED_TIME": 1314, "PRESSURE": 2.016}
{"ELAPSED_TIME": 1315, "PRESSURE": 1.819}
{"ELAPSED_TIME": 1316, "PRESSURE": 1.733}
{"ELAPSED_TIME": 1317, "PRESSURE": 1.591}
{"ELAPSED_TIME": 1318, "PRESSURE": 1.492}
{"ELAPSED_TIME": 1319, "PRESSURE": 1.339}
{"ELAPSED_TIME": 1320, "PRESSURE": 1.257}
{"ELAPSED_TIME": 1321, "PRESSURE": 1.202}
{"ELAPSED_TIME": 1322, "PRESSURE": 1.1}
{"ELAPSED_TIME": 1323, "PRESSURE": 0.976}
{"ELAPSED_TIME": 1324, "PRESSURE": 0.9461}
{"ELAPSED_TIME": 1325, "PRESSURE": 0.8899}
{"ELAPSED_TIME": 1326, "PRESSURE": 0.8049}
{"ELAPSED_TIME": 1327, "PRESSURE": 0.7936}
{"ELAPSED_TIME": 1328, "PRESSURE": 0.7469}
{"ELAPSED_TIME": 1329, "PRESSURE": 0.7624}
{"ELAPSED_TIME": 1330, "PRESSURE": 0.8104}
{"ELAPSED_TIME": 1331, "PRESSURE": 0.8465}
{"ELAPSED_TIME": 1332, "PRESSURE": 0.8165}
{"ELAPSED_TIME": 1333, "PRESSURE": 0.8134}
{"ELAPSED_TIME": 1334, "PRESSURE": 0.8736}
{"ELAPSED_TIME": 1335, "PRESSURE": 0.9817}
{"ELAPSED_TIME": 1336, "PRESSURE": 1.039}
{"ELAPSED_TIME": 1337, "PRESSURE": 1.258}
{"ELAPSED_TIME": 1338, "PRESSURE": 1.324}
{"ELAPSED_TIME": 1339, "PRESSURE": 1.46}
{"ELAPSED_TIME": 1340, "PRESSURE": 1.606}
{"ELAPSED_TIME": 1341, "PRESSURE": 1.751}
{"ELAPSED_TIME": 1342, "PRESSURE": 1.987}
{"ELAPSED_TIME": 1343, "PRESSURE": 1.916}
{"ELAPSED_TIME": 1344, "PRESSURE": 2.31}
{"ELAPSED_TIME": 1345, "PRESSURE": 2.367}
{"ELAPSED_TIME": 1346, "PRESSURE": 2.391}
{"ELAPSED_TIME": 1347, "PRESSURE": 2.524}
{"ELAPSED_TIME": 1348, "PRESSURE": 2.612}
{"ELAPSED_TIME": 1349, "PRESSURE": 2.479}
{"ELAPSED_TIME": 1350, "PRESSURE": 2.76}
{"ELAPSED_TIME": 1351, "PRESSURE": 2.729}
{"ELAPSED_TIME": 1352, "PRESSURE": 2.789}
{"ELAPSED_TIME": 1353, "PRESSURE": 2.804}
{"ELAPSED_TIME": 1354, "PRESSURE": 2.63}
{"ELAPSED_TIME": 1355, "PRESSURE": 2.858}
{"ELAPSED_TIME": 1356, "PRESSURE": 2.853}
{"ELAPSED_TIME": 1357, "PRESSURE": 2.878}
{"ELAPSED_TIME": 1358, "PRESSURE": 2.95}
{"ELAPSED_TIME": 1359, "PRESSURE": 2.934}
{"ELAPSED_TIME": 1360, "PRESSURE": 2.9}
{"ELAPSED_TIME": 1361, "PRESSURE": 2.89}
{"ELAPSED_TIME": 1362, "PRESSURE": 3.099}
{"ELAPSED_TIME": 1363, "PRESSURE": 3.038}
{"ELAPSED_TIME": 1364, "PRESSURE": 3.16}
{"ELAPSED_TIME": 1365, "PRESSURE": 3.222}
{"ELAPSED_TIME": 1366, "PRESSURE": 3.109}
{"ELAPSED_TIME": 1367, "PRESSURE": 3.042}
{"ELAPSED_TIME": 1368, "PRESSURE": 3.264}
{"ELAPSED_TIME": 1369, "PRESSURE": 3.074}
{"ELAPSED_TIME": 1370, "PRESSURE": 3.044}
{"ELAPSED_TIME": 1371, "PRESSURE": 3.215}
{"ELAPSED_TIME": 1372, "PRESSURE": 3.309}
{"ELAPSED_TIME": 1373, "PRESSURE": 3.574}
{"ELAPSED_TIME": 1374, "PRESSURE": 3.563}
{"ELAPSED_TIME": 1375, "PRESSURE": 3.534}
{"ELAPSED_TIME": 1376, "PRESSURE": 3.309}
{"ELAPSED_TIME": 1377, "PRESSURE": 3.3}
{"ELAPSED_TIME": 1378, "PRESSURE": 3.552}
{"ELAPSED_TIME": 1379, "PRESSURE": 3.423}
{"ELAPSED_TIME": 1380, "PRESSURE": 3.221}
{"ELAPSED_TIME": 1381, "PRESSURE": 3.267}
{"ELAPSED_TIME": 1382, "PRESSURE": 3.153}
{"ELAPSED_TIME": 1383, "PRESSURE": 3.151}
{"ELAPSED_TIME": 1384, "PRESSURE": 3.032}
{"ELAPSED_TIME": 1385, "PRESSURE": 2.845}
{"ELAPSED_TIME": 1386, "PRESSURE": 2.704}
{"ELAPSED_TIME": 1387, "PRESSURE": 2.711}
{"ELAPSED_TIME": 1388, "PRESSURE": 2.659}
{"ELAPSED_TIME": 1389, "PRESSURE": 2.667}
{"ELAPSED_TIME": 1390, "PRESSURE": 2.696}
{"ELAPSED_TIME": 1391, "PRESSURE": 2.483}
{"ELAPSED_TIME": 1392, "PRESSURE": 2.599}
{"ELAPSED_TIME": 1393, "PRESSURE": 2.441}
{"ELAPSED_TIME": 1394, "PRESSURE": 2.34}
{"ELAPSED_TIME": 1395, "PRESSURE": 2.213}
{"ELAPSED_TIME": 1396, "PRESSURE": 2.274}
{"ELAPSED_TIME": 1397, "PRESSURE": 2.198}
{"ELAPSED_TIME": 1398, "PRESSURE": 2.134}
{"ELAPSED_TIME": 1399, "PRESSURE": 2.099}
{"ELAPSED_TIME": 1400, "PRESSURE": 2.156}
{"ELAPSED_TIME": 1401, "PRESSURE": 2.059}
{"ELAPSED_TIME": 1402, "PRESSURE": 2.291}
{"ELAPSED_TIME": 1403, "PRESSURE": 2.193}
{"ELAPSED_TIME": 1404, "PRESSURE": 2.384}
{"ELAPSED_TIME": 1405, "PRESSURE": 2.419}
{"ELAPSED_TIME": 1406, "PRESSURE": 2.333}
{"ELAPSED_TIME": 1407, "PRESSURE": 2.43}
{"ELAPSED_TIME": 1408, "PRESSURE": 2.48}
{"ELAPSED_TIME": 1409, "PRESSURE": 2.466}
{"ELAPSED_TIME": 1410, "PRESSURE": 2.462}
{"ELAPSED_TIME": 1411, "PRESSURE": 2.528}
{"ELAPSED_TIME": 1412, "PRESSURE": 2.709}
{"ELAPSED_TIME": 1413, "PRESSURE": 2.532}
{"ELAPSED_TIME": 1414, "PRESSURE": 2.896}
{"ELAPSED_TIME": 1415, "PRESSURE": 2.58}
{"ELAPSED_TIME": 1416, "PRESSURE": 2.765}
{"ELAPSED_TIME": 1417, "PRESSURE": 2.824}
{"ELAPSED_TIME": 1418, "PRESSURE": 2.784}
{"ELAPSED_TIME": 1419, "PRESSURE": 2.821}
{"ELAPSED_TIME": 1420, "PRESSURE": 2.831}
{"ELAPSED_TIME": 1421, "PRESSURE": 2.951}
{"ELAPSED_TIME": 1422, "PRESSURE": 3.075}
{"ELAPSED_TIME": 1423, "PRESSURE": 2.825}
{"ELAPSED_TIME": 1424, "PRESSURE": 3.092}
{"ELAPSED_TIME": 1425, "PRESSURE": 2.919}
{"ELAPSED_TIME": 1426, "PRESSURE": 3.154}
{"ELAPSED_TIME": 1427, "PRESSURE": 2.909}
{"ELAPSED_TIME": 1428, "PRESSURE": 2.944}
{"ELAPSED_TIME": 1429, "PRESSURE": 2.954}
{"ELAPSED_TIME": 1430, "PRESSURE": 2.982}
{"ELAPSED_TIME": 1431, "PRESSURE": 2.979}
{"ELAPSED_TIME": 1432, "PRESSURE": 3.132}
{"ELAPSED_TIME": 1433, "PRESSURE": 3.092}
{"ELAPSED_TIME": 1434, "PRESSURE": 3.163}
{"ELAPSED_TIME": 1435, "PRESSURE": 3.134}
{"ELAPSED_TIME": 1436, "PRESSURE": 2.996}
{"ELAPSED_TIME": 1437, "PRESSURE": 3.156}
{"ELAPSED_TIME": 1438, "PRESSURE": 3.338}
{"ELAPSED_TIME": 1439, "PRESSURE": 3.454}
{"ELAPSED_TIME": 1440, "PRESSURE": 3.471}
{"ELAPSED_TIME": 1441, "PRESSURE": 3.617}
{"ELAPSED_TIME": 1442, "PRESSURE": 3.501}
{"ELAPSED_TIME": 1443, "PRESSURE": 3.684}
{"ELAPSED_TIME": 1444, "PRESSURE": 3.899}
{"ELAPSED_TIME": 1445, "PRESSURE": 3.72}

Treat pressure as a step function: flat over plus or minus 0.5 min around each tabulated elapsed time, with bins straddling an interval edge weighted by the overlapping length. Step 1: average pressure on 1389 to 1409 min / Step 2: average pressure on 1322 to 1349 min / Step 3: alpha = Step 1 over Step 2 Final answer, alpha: 1.69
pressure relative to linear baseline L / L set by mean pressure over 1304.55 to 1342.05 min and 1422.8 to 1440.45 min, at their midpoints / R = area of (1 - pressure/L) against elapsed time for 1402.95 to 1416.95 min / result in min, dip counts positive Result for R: 1.2 min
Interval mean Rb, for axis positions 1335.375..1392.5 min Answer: 2.75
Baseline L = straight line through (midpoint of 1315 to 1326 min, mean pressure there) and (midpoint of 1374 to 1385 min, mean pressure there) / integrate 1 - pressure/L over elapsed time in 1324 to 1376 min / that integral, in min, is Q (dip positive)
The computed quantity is 2.7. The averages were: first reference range 1.26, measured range 2.26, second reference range 3.29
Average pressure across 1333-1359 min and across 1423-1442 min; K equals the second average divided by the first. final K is 1.5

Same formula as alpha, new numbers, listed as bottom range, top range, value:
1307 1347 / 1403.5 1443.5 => 1.94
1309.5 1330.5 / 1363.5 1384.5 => 2.34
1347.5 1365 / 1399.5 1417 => 0.86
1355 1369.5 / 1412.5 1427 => 0.95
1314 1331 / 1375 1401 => 2.37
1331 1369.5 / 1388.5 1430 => 1.11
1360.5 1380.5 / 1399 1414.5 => 0.74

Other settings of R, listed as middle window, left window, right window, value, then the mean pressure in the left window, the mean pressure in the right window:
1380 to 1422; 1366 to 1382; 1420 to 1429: 7.21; 3.3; 2.97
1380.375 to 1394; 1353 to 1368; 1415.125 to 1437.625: 0.85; 2.97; 2.97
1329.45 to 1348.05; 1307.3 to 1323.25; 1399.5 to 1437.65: 4.51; 1.79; 2.75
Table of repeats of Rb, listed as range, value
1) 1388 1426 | 2.55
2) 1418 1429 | 2.94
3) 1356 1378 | 3.16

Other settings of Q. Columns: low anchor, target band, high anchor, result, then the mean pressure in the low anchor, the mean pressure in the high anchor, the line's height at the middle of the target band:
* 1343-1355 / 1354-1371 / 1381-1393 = -2.35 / 2.57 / 2.8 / 2.65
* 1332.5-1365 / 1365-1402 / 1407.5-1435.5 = -4.66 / 2.29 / 2.86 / 2.56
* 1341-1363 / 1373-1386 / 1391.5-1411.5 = -4.23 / 2.64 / 2.32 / 2.46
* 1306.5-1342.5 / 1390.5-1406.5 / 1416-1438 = 1.65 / 1.43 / 2.99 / 2.55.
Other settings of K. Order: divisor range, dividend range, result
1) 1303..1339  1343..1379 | 1.97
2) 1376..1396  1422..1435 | 1.05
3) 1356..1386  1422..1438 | 0.96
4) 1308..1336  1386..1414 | 1.80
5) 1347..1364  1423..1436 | 1.07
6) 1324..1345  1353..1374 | 2.52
